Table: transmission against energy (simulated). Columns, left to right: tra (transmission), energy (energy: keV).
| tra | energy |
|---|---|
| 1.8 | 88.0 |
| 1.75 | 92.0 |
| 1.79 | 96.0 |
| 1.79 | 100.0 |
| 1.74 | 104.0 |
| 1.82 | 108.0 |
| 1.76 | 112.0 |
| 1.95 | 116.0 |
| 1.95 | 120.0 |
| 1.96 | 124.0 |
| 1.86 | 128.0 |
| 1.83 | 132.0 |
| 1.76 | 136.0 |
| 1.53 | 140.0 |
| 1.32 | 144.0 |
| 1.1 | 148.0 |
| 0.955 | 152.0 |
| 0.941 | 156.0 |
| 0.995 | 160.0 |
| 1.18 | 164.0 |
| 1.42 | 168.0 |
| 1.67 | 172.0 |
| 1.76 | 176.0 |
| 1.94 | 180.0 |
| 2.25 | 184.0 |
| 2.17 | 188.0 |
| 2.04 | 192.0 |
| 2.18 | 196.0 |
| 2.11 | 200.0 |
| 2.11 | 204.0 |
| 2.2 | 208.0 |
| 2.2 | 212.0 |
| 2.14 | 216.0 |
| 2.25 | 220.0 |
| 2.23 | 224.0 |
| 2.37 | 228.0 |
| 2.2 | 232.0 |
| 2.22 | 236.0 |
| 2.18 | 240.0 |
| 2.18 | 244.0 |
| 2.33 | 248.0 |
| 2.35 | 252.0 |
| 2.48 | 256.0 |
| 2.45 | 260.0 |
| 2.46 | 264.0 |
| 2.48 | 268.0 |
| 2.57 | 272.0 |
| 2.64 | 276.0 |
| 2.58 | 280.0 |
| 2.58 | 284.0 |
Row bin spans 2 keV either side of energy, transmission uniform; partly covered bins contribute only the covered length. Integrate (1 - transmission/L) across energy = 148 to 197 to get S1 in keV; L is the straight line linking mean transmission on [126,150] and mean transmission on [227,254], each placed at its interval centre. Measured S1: 6.2 keV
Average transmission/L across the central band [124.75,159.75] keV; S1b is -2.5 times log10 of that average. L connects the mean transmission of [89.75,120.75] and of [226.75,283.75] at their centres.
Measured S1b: 0.35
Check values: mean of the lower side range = 1.81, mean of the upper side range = 2.4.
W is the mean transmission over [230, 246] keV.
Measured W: 2.2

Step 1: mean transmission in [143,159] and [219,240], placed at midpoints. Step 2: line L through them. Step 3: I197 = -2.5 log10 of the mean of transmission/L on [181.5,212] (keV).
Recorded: -0.229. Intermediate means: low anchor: 1.06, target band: 2.15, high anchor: 2.25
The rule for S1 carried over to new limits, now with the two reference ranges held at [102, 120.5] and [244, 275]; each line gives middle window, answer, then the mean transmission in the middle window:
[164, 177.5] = 3.45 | 1.55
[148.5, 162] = 6.93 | 0.979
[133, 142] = 1.27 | 1.67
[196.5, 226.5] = 0.81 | 2.18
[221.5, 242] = 0.72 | 2.24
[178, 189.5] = 0.06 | 2.12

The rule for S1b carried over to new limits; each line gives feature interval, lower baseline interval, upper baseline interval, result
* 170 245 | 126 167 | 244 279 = -0.11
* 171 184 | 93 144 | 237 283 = 0.10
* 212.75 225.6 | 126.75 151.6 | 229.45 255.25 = -0.06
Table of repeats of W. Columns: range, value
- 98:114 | 1.78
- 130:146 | 1.61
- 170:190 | 1.96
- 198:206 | 2.11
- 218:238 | 2.25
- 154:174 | 1.24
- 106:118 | 1.84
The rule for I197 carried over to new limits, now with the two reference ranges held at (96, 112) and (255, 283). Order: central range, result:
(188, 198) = 0.030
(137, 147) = 0.340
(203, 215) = 0.041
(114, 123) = -0.059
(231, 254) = 0.075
